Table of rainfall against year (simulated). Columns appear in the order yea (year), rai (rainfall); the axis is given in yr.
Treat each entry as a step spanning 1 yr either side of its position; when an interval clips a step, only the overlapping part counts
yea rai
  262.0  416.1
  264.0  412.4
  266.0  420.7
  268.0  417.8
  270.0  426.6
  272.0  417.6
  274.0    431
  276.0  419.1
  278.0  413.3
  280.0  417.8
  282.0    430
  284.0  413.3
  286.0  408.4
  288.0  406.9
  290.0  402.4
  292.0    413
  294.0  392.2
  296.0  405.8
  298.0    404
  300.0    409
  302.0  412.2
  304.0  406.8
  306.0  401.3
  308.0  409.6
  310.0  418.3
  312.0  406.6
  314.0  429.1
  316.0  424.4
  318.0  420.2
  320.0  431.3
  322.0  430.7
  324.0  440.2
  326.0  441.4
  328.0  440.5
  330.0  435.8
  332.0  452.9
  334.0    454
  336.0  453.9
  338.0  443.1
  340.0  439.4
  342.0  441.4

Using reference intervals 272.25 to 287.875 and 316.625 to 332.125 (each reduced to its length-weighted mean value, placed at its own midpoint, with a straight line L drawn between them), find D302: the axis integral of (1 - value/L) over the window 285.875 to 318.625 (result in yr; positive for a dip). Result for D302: 1.30 yr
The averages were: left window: 418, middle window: 410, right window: 435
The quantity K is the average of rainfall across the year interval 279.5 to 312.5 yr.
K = 409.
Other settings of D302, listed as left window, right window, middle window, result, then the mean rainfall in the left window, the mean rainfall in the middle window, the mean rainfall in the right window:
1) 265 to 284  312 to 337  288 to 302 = 0.73 yr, 421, 405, 437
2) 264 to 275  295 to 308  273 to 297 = 0.10 yr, 422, 413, 407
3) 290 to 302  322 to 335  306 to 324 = 0.26 yr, 405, 421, 443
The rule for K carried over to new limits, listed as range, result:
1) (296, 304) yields 408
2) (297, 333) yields 423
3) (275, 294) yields 413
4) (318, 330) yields 435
